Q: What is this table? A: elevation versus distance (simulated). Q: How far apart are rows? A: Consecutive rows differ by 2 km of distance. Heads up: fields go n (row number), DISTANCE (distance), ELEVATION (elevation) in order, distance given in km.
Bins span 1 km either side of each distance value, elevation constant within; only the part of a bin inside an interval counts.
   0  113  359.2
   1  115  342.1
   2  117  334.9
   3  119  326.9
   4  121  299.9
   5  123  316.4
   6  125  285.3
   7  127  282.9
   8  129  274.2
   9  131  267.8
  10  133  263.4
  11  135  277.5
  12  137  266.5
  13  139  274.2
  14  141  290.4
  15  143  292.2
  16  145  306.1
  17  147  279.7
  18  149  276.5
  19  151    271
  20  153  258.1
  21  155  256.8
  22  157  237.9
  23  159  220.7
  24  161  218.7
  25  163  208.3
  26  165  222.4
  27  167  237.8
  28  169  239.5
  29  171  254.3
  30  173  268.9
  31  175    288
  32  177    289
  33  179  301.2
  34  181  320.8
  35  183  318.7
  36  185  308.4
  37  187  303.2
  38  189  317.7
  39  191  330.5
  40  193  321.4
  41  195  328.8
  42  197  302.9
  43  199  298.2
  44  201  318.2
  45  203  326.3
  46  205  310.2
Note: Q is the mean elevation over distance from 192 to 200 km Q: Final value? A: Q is 313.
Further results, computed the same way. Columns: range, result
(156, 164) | 221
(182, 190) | 312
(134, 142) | 277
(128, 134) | 268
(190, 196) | 327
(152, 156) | 257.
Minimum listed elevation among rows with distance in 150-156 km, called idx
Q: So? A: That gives 256.8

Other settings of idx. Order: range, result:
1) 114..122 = 299.9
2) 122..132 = 267.8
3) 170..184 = 254.3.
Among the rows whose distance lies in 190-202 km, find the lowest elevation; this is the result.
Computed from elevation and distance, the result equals 298.2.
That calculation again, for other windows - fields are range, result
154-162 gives 218.7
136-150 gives 266.5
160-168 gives 208.3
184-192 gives 303.2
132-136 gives 263.4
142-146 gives 292.2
